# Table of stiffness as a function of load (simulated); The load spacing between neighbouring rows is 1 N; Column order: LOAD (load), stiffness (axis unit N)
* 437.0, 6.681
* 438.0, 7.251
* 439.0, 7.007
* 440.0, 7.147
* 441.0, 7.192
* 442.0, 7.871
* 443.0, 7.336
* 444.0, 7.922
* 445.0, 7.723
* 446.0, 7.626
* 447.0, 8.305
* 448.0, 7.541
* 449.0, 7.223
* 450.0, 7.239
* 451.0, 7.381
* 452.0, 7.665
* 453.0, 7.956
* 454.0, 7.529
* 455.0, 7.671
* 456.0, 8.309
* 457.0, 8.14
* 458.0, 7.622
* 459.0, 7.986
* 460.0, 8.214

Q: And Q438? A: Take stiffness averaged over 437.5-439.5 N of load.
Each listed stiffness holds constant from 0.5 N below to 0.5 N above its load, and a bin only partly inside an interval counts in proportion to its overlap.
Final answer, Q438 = 7.13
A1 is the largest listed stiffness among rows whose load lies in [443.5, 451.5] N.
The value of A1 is 8.305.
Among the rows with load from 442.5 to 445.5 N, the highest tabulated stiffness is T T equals 7.922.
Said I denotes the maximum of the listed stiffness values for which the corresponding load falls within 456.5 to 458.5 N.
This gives 8.14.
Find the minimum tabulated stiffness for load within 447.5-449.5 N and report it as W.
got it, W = 7.223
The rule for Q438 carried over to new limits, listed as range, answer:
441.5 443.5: 7.6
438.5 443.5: 7.31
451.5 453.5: 7.81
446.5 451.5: 7.54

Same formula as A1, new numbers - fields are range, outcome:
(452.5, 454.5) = 7.956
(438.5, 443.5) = 7.871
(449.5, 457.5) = 8.309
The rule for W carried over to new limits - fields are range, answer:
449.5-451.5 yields 7.239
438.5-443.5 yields 7.007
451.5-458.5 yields 7.529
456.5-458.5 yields 7.622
